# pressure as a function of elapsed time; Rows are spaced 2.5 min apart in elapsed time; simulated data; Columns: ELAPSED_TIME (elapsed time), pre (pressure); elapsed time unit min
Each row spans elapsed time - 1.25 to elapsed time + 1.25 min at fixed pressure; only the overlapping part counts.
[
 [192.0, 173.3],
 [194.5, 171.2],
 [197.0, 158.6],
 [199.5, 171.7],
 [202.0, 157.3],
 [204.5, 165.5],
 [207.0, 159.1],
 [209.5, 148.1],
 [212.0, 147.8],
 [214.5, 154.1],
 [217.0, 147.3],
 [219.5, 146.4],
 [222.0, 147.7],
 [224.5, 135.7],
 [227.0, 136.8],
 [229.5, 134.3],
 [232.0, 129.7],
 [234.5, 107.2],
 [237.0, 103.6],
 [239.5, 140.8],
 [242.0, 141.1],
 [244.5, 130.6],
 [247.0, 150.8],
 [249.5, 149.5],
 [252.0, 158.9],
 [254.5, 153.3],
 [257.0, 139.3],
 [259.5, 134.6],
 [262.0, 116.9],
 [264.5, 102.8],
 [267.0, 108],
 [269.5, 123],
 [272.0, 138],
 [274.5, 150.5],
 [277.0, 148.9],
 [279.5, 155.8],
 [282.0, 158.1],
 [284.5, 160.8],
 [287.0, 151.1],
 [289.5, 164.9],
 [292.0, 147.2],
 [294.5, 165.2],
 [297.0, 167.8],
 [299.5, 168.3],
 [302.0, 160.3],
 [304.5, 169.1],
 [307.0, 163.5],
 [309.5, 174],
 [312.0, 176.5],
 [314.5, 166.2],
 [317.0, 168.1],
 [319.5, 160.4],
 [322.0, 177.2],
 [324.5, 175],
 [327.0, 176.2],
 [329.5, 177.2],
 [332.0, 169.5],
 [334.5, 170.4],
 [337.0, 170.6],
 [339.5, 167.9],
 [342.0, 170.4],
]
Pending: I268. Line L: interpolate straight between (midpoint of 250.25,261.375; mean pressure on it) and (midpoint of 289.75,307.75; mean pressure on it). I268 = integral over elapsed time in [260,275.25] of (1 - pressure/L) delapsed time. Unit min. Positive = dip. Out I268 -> 2.8 min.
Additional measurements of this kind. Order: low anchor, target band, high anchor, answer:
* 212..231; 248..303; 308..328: 4.42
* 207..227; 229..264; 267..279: 1.88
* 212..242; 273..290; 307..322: 0.17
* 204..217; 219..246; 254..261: 2.83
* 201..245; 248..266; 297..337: 1.77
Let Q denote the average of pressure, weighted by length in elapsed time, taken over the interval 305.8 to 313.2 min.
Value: 171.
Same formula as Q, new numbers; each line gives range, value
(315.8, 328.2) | 171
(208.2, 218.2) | 149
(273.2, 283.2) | 153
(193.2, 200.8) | 167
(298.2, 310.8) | 167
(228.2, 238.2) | 119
